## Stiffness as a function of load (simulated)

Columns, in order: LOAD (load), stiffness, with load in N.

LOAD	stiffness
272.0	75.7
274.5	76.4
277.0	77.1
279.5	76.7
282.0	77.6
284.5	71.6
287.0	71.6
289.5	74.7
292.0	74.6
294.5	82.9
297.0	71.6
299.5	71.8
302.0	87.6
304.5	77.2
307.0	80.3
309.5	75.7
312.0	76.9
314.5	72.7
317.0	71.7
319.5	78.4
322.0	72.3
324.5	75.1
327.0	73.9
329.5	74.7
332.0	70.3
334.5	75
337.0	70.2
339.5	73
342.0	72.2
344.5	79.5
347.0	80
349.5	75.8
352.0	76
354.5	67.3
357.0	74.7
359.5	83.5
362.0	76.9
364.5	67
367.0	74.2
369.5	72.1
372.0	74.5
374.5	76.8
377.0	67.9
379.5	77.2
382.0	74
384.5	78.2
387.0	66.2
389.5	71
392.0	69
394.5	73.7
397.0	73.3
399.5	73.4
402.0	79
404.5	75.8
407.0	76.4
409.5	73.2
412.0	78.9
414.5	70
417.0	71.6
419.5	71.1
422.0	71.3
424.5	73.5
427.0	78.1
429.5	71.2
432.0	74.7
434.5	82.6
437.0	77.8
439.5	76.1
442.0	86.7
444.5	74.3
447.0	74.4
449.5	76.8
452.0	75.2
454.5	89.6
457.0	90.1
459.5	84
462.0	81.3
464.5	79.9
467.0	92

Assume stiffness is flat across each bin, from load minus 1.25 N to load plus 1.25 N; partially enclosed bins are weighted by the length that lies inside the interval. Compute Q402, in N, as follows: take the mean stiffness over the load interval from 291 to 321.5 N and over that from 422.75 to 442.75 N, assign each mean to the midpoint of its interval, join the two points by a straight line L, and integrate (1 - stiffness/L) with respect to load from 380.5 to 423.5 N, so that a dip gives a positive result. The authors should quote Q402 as 2.1 N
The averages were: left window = 76.7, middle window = 73.3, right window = 77.2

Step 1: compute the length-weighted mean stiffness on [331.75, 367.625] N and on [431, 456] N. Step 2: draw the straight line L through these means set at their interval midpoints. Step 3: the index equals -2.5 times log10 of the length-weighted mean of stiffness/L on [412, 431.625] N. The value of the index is 0.07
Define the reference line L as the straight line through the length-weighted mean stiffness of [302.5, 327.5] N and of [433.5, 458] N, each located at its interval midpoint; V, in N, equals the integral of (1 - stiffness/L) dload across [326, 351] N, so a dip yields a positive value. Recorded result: 0.7 N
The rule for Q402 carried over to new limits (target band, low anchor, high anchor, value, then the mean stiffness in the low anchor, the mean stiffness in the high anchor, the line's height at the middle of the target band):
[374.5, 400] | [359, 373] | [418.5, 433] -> 0.46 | 74.2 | 73.3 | 73.9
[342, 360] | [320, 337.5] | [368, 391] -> -0.69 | 73.4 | 73.1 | 73.3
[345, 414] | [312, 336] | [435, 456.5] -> 1.89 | 73.9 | 79.4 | 76.4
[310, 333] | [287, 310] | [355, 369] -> 0.64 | 77.1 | 74.7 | 76.2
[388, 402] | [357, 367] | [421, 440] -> 0.55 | 75.5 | 75.7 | 75.6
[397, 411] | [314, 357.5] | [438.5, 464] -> 0.48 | 74.1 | 80.9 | 78.1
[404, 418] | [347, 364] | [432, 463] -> 0.76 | 75.6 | 80.5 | 78.6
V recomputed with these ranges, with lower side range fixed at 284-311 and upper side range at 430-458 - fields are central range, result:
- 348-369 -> 0.9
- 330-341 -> 0.7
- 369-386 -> 0.8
